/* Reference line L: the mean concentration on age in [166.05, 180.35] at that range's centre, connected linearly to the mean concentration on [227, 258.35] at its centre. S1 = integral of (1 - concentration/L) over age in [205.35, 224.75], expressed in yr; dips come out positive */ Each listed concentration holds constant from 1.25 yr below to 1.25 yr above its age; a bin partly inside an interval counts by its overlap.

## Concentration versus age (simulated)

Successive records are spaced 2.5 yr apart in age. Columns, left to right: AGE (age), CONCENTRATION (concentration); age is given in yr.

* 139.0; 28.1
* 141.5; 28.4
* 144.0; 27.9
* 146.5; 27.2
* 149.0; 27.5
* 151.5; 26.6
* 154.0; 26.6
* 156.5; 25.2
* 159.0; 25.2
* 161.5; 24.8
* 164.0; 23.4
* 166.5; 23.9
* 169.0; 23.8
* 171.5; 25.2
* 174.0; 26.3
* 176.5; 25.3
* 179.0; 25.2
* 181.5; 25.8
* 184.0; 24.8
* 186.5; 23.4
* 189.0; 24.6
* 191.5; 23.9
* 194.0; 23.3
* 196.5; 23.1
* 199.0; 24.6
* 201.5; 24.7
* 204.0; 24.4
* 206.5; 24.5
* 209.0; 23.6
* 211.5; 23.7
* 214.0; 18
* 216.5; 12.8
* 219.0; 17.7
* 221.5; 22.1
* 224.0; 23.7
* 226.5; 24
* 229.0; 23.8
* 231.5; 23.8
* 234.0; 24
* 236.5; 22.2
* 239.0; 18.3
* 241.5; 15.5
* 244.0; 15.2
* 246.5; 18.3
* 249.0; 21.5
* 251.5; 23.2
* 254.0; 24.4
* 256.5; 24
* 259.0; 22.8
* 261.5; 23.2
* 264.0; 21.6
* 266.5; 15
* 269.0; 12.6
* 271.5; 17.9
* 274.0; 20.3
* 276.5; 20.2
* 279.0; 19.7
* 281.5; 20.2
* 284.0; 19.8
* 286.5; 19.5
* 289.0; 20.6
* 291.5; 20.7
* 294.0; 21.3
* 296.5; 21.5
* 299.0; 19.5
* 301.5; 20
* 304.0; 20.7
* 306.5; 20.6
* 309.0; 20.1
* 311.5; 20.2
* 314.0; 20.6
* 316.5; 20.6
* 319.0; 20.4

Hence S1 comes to 1.8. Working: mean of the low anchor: 25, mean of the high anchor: 21.3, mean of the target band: 20.7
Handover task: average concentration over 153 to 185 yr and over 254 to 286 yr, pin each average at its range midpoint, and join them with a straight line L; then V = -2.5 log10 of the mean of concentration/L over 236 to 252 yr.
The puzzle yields 0.13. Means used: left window 25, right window 19.9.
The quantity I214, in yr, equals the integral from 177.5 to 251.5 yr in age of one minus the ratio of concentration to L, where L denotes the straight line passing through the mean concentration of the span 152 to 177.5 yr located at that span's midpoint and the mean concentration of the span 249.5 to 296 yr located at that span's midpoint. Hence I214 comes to 2.7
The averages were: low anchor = 25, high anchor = 20.4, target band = 22.1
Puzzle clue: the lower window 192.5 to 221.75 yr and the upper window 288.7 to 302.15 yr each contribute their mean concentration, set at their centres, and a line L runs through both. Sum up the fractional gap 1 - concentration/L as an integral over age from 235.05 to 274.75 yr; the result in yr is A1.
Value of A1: 2.7 yr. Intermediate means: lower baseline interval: 21.9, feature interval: 19.8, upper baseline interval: 20.6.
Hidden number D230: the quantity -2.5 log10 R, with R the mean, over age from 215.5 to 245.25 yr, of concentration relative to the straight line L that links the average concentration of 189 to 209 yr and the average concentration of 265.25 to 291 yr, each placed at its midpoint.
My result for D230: 0.082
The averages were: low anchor 24.1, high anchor 18.6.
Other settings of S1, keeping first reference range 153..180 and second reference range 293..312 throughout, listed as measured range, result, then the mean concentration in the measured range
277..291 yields 0.7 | 20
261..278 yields 2.4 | 18.5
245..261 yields -0.1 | 22.3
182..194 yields 0.0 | 24.2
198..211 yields -0.3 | 24.3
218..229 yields 0.4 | 22.2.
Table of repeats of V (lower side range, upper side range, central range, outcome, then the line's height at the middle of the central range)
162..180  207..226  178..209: -0.078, 22.7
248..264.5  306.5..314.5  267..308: 0.096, 21.5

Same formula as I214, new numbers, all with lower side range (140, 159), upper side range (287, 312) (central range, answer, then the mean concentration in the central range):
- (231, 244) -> 1.8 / 20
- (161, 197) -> 1.7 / 24.5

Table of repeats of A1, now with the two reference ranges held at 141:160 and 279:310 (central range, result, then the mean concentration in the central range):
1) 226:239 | 0.06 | 23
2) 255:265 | -0.49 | 23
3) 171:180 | 0.05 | 25.5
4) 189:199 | 0.45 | 23.7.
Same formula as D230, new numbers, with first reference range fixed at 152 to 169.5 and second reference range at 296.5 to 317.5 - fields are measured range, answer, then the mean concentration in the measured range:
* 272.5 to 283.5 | 0.064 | 20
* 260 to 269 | 0.143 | 19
